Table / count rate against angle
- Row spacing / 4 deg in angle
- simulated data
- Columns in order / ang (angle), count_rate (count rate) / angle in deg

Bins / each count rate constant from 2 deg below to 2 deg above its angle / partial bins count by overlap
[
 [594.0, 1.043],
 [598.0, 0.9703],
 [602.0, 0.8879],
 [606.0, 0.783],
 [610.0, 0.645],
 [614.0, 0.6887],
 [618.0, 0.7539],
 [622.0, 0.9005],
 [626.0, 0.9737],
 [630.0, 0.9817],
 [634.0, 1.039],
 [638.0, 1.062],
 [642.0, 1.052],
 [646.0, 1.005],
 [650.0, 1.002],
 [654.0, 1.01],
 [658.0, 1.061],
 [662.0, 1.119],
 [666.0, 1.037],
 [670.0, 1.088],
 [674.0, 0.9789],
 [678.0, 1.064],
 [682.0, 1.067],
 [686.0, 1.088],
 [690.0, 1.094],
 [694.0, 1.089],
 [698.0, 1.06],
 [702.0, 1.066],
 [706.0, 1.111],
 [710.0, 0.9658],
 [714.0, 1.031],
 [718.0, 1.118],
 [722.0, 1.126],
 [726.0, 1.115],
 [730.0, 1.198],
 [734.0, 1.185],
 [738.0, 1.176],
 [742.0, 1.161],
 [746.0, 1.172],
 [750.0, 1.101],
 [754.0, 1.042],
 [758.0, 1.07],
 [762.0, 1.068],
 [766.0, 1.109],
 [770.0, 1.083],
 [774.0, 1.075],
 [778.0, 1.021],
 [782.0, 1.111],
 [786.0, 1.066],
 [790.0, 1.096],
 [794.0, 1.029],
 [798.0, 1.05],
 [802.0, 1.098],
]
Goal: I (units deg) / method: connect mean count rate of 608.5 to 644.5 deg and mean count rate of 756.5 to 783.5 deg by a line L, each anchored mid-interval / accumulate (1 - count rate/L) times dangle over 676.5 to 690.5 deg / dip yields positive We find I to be -1.5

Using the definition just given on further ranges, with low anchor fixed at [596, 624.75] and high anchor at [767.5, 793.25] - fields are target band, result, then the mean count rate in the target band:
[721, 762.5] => -4.84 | 1.13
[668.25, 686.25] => -2.77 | 1.05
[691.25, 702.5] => -1.55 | 1.07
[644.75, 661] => -2.81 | 1.03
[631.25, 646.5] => -3.34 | 1.04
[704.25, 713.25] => -0.69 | 1.04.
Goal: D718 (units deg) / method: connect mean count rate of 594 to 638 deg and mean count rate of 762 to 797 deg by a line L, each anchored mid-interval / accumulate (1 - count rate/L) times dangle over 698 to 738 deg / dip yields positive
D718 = -4.1 deg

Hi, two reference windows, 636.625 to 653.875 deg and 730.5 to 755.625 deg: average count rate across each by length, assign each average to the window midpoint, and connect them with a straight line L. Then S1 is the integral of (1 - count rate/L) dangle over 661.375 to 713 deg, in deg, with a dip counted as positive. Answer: 0.7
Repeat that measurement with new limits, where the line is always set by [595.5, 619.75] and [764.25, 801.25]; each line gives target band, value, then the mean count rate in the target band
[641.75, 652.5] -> -2.0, 1.01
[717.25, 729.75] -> -2.0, 1.13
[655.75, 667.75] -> -2.6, 1.07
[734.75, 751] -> -2.4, 1.16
